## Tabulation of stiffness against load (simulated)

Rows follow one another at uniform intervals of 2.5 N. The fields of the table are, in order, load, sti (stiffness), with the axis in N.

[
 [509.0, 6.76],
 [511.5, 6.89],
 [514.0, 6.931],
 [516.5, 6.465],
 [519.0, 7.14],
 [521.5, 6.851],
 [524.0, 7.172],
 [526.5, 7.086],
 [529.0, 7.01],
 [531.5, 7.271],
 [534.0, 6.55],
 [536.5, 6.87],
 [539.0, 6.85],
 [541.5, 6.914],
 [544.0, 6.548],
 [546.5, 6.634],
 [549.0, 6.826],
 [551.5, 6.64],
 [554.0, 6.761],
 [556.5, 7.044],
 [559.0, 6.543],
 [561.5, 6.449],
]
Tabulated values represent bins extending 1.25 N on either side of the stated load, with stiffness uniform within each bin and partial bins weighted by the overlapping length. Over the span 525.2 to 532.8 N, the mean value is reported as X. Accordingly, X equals 7.12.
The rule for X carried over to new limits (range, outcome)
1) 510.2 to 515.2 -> 6.91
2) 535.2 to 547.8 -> 6.76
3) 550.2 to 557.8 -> 6.81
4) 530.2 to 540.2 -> 6.89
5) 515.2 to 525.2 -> 6.91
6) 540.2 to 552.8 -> 6.71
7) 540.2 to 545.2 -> 6.73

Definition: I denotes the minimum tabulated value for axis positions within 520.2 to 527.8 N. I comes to 6.851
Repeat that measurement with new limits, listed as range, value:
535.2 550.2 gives 6.548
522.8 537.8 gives 6.55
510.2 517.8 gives 6.465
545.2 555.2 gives 6.634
